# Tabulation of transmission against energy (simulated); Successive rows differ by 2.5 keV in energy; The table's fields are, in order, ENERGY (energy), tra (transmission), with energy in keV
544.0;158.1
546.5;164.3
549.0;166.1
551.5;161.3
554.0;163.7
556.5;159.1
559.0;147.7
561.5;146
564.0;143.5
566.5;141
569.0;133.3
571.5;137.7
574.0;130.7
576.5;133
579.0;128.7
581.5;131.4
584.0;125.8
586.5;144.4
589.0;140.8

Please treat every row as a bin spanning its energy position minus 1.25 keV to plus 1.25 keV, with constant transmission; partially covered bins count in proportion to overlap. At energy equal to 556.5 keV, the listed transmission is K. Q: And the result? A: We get 159.1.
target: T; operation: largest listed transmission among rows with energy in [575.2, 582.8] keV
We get 133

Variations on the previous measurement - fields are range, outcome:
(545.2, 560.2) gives 166.1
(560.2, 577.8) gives 146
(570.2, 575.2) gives 137.7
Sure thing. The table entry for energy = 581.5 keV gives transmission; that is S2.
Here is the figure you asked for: 131.4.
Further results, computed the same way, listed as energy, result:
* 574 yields 130.7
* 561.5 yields 146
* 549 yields 166.1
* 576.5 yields 133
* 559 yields 147.7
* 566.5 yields 141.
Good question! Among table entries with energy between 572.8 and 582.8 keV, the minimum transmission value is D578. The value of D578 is 128.7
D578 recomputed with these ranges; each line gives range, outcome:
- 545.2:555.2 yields 161.3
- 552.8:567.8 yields 141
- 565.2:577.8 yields 130.7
